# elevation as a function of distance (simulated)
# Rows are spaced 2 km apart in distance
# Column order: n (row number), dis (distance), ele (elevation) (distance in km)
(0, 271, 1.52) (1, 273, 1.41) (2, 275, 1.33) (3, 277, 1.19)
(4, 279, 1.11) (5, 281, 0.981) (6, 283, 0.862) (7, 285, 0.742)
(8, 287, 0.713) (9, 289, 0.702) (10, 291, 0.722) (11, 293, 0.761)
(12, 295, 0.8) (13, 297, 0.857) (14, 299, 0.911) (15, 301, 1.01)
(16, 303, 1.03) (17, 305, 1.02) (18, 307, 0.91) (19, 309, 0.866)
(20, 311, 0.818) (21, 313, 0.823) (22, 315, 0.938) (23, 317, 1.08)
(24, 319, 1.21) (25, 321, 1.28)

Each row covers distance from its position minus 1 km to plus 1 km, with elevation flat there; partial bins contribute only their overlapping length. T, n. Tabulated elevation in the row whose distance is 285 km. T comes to 0.742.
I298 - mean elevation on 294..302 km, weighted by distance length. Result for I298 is 0.895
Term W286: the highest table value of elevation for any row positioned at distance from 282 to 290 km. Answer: 0.862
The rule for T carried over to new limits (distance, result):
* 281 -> 0.981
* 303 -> 1.03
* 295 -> 0.8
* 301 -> 1.01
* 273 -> 1.41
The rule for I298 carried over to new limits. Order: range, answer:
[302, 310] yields 0.956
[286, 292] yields 0.712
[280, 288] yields 0.825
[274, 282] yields 1.15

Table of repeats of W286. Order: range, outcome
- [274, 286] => 1.33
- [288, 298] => 0.857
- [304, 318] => 1.08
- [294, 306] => 1.03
